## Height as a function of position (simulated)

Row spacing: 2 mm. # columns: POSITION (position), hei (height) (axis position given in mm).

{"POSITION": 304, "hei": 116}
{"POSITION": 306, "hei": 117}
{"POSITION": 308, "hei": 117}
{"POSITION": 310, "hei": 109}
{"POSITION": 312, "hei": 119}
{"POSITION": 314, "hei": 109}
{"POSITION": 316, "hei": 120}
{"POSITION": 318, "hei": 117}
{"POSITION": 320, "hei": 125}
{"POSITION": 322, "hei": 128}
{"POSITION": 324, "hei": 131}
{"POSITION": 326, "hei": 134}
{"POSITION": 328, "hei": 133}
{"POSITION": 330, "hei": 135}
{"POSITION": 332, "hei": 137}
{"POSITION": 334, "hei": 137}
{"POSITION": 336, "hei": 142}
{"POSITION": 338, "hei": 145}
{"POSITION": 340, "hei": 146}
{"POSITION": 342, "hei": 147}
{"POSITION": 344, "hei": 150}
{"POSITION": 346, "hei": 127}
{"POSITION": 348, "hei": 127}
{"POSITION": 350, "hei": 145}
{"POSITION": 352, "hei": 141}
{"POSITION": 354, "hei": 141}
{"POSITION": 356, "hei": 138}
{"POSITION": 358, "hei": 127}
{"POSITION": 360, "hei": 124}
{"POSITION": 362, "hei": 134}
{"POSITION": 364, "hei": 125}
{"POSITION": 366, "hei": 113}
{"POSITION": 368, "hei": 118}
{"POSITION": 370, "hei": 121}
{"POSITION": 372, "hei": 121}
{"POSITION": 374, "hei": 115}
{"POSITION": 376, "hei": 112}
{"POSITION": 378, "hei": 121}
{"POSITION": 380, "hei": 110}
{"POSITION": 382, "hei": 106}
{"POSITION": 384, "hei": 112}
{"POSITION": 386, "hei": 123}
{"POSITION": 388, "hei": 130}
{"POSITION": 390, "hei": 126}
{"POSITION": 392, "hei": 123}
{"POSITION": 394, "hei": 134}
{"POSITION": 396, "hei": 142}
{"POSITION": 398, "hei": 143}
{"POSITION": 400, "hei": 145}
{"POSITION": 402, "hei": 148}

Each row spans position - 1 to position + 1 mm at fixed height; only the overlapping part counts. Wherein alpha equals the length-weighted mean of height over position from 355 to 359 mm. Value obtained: 132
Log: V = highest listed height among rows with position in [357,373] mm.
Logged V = 134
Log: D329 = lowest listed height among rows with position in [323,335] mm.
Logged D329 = 131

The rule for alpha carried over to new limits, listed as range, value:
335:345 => 146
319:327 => 130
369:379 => 118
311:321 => 118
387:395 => 128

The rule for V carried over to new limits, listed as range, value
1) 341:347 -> 150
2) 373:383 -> 121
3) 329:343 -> 147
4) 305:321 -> 125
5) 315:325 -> 131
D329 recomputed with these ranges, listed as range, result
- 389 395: 123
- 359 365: 124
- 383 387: 112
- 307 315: 109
